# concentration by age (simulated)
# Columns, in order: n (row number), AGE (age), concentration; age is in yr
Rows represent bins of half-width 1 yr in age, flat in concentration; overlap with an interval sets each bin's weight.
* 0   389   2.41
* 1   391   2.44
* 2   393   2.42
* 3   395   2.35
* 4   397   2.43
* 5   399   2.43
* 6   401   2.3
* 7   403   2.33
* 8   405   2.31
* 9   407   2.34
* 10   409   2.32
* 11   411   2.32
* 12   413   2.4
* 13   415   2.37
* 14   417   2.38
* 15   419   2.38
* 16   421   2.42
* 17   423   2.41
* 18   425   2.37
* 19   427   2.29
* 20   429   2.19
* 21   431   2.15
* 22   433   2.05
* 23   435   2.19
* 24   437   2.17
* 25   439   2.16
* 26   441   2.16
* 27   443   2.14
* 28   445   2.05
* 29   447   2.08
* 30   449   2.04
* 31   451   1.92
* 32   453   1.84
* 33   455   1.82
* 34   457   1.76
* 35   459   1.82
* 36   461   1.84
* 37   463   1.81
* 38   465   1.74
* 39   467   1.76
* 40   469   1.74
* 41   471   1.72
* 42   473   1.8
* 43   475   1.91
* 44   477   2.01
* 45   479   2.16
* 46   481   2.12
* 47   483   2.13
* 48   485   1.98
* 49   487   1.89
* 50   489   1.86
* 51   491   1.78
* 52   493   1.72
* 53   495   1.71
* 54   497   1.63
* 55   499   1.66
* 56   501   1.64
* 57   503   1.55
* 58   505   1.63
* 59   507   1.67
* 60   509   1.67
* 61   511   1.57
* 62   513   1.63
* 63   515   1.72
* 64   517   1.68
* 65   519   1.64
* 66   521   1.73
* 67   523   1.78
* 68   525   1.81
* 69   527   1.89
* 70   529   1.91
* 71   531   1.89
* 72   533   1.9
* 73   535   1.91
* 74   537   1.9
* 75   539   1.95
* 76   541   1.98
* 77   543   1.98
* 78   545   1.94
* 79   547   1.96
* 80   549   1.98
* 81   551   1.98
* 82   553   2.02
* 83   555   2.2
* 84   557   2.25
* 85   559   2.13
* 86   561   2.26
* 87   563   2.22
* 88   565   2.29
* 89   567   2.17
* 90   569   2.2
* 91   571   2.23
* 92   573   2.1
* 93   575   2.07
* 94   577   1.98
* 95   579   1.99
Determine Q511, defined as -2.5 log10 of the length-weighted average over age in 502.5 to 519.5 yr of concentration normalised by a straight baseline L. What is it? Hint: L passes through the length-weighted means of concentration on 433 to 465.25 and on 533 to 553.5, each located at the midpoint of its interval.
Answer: 0.19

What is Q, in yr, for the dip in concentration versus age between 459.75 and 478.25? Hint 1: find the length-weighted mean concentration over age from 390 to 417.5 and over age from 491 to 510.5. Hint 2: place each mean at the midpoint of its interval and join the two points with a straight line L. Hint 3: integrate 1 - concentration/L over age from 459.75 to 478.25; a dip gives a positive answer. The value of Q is 0.67 yr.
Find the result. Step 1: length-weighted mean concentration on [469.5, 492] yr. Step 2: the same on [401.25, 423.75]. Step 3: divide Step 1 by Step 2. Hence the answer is 0.82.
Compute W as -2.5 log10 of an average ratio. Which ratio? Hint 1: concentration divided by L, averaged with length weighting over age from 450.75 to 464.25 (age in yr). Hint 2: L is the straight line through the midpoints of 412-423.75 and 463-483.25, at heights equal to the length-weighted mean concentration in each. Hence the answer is 0.12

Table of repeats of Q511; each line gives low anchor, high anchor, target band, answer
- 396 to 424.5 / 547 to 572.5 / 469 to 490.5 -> 0.17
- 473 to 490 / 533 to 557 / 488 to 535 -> 0.15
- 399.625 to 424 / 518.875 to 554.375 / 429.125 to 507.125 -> 0.14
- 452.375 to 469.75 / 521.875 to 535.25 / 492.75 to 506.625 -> 0.12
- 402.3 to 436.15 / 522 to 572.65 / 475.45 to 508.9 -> 0.18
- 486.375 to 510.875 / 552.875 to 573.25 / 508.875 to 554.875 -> 0.06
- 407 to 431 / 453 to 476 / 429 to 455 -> 0.00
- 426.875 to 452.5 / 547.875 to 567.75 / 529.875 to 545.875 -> 0.11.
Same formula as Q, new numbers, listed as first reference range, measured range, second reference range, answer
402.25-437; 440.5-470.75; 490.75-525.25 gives 2.3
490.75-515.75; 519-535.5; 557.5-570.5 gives 0.3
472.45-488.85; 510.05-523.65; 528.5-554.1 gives 2.0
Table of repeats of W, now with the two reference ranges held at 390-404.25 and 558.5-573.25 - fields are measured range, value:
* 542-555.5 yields 0.12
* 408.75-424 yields -0.01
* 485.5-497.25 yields 0.27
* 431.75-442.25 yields 0.10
